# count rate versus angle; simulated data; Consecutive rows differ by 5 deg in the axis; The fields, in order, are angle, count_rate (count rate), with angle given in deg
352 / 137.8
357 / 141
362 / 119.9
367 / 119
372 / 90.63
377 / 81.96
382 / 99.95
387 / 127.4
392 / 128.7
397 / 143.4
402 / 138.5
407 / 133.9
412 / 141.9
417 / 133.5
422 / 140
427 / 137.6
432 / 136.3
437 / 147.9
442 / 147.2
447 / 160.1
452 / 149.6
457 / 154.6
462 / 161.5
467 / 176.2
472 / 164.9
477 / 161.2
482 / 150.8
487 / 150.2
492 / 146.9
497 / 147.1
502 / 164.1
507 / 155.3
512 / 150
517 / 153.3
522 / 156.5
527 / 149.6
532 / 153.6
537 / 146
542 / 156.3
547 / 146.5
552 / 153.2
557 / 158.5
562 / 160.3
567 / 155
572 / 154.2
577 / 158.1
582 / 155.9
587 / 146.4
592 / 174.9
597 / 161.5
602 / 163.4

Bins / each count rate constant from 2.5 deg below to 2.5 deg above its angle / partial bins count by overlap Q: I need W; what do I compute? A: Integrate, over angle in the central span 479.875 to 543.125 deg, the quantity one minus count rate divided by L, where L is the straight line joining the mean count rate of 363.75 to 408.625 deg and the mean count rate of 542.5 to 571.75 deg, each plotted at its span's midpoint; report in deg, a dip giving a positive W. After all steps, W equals -3.2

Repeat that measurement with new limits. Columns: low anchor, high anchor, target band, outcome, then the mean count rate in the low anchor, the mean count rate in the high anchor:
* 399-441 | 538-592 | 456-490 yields -3.5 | 139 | 155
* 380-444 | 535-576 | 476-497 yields -0.9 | 135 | 154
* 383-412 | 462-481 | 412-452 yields 1.3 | 133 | 165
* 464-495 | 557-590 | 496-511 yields 0.2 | 158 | 156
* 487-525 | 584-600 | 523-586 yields 1.5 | 153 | 161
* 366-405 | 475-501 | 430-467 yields -3.9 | 116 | 152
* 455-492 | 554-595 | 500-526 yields 0.5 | 159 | 158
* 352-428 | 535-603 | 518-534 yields -0.5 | 125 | 156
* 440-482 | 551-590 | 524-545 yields 0.7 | 159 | 156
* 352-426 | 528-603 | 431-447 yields -1.6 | 125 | 156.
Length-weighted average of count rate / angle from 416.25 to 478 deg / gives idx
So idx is 152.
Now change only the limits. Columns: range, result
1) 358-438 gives 126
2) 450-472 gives 161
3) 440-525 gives 156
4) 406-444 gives 140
